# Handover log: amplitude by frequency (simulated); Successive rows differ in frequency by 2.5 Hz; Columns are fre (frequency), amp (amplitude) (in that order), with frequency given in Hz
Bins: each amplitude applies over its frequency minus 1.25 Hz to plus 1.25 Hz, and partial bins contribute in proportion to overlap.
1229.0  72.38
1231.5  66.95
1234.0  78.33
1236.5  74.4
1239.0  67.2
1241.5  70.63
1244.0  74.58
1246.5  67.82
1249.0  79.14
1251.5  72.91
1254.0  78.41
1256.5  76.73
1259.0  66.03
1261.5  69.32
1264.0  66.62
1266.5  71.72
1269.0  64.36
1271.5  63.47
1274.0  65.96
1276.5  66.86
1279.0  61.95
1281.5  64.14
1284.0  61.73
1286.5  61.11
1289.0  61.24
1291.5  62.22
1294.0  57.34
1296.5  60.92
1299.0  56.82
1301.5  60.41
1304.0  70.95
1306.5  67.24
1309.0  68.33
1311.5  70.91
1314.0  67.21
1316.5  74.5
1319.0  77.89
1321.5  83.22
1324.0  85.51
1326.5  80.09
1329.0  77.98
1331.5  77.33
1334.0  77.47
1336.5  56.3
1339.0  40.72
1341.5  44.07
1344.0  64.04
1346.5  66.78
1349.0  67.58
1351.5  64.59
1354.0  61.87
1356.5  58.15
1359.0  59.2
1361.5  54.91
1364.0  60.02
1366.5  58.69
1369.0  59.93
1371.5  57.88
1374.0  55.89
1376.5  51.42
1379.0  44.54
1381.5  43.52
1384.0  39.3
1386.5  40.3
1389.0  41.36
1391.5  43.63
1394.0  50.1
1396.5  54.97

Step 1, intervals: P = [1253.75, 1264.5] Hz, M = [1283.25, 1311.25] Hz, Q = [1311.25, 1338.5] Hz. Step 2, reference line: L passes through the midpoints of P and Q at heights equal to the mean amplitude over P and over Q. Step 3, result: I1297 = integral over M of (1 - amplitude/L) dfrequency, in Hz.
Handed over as 3.91 Hz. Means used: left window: 71.1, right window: 74.5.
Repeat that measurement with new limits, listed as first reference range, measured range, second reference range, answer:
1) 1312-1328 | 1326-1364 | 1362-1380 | 2.23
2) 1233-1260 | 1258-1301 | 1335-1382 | 3.06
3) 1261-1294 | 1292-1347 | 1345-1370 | -4.23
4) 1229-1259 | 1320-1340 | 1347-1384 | -3.66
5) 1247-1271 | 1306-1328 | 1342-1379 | -3.74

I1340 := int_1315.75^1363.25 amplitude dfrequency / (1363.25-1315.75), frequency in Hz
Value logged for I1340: 66.8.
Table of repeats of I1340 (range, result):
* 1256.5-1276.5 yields 67.4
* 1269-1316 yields 64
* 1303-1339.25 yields 72.6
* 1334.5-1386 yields 55.6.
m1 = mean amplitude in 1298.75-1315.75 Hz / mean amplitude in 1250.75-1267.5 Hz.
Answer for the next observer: 0.93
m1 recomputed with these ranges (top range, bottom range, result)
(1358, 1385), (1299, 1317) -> 0.79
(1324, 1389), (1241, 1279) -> 0.84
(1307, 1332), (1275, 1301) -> 1.24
